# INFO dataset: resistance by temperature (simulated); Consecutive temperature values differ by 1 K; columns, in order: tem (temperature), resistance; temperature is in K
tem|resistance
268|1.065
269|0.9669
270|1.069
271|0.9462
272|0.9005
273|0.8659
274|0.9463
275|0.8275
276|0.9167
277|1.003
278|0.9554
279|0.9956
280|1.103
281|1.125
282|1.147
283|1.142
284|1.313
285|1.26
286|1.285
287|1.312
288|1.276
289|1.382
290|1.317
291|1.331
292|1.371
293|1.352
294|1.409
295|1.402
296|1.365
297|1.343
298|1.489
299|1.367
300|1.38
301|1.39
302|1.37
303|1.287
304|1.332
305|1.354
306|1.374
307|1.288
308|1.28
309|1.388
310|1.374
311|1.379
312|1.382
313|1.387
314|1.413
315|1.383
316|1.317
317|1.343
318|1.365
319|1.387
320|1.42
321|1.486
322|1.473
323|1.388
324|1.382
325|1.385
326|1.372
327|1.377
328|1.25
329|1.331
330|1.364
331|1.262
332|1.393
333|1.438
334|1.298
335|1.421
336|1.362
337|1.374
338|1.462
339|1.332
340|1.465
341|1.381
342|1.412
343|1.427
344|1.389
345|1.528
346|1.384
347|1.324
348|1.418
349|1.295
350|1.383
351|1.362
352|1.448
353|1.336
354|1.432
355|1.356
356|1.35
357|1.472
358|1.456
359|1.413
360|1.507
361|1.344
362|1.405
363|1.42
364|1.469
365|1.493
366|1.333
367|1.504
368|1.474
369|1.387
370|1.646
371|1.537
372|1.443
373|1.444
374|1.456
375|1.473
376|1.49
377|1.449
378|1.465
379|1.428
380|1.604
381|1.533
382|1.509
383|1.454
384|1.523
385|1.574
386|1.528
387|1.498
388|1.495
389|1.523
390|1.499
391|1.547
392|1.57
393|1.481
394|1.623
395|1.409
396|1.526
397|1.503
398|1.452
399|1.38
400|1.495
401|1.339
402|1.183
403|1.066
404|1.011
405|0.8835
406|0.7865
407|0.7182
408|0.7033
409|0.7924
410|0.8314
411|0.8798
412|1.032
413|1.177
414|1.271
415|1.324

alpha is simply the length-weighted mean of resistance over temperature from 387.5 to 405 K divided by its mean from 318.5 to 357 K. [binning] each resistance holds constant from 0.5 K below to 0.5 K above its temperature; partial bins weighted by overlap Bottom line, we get 1.0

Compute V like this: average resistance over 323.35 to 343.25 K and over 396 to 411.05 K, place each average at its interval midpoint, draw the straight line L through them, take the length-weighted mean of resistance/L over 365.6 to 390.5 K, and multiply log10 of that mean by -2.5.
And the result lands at -0.24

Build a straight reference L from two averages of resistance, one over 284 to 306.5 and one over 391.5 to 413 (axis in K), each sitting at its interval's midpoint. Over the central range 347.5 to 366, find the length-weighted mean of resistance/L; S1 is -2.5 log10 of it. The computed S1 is -0.13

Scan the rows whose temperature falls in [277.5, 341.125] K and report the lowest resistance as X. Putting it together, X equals 0.9554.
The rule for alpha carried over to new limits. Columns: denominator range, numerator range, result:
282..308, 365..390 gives 1.12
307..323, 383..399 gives 1.09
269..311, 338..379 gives 1.16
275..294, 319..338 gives 1.15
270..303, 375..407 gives 1.16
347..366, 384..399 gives 1.08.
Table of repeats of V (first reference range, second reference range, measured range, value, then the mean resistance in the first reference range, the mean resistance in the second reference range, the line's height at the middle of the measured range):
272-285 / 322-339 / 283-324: -0.14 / 1.03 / 1.37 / 1.19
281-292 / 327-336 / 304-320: -0.04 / 1.27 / 1.35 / 1.32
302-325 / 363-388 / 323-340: 0.03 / 1.37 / 1.49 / 1.41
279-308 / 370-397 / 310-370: 0.01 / 1.31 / 1.51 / 1.41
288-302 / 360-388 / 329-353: 0.04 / 1.37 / 1.48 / 1.43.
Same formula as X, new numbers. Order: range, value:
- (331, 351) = 1.262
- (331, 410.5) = 0.7033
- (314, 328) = 1.25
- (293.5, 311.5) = 1.28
